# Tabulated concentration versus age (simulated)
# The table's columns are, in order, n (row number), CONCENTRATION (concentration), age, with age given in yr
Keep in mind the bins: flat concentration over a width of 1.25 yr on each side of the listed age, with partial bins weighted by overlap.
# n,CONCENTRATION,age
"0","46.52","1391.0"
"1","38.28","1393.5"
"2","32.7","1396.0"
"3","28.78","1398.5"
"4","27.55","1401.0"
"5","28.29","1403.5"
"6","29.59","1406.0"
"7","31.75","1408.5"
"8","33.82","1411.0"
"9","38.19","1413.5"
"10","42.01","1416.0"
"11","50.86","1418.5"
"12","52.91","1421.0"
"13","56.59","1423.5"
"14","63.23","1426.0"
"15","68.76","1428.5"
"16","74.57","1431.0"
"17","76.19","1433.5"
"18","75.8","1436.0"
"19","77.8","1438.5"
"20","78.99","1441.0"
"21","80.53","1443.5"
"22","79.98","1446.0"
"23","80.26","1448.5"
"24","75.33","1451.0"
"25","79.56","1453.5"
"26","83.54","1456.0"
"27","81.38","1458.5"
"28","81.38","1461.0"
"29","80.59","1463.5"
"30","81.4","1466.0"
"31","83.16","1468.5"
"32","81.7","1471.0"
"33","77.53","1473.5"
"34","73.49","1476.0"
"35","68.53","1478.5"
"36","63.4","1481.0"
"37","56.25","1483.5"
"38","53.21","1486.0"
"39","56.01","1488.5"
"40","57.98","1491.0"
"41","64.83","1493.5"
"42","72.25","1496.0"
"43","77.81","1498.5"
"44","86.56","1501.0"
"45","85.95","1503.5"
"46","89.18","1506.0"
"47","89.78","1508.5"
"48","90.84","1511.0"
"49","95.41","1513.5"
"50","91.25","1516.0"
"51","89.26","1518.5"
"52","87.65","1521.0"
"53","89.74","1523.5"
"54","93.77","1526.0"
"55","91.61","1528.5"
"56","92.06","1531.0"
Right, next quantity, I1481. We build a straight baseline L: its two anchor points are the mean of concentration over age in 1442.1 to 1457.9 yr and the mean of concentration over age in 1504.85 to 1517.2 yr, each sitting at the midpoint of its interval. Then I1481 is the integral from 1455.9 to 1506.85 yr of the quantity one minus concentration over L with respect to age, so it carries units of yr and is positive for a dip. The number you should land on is 7.0 yr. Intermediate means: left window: 79.9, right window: 91.3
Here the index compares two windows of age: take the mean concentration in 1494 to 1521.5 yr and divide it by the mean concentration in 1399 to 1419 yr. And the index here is 2.51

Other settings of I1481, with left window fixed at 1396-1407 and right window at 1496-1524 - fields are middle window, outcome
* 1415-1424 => -2.7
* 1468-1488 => 0.3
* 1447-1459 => -4.9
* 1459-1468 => -2.7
